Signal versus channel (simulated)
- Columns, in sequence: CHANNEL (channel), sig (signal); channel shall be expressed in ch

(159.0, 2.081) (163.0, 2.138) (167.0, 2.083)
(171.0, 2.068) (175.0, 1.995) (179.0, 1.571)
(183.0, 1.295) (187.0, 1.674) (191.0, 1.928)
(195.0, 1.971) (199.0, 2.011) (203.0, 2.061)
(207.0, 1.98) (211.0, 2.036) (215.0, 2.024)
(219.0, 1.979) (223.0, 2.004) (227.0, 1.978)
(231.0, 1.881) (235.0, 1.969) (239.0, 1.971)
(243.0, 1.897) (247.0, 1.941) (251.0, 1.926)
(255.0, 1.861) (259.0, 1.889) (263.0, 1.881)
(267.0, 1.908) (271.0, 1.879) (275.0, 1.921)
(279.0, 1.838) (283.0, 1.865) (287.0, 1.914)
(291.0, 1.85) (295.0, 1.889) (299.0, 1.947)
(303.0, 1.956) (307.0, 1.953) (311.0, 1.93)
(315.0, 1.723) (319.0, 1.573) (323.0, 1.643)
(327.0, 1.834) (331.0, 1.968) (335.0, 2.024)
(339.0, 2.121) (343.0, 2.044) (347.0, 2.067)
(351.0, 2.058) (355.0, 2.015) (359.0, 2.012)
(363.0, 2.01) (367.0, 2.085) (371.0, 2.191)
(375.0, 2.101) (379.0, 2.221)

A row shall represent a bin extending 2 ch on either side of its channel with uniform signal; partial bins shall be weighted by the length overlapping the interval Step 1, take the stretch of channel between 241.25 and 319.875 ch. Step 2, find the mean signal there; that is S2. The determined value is 1.88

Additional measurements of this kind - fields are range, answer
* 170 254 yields 1.91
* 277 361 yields 1.92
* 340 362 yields 2.04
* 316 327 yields 1.66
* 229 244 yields 1.93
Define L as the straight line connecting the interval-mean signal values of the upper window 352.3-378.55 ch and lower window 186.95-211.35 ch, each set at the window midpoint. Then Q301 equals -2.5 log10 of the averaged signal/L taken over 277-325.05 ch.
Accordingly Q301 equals 0.11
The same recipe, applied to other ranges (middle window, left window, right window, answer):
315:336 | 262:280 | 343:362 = 0.11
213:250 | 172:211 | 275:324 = -0.06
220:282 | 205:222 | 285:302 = 0.02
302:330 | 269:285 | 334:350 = 0.11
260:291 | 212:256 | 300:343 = 0.02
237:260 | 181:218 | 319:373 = 0.00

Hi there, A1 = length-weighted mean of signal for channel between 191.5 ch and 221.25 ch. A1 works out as 2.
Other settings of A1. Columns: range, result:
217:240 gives 1.96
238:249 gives 1.93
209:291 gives 1.93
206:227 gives 2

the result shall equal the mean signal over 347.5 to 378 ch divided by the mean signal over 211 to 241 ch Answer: 1.05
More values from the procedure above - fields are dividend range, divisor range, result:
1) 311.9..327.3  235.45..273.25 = 0.89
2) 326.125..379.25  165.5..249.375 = 1.07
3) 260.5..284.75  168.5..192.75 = 1.07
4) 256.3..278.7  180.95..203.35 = 1.05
